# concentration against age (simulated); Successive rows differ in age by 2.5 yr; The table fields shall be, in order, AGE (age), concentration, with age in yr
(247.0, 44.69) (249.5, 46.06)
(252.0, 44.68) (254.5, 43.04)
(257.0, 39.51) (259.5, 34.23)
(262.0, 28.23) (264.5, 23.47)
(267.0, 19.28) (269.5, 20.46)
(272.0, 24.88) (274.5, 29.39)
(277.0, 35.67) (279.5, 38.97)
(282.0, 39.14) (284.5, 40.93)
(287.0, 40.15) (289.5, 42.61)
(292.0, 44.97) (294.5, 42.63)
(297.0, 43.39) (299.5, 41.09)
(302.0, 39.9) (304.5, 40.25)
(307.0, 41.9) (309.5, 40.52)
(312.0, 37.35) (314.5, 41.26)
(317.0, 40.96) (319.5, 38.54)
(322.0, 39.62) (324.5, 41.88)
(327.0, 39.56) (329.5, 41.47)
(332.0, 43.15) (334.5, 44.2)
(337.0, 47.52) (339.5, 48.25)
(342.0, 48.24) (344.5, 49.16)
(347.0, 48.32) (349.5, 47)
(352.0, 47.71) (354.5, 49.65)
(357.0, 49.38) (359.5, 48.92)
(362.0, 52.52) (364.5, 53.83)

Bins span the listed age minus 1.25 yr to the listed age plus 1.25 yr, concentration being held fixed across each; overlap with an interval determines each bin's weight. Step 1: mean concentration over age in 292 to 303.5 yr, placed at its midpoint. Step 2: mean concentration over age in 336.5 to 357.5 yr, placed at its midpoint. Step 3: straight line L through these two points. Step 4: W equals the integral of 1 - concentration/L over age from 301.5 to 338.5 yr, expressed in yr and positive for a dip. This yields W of 3.0 yr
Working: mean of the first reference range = 42.1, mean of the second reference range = 48.4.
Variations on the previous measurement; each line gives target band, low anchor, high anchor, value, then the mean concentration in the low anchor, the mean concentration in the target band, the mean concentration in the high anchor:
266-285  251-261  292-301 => 4.8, 40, 30.9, 42.7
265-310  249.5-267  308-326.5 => 1.2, 35.1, 36.7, 40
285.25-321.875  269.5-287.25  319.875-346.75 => -2.2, 34.3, 41.1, 44.3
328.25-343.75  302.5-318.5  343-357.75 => 0.0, 40.3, 45.6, 48.5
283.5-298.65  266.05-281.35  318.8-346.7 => -4.2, 28.7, 42.4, 44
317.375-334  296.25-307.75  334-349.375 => 1.6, 41.2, 40.9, 47.7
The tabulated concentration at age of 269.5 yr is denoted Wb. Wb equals 20.46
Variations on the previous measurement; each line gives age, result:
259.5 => 34.23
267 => 19.28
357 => 49.38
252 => 44.68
